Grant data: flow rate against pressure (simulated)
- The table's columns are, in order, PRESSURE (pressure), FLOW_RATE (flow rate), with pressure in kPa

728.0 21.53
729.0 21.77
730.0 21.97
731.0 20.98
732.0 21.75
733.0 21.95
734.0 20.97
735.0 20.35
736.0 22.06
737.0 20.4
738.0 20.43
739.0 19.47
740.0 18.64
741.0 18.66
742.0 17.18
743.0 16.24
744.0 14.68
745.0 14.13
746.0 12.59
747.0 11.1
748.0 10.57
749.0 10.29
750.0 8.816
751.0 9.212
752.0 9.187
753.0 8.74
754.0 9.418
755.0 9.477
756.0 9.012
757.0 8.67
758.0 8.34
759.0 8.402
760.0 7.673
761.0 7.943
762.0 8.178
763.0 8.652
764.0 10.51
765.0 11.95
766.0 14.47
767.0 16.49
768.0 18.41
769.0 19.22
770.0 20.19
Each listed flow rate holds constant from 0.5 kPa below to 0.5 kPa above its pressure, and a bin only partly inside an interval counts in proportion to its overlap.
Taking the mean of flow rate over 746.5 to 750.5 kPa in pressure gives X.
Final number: 10.2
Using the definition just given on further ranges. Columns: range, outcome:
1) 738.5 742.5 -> 18.5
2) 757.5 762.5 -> 8.11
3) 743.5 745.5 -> 14.4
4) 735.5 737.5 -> 21.2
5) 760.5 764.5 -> 8.82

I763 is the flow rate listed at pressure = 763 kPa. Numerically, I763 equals 8.652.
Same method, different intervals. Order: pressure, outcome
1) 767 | 16.49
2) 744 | 14.68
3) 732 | 21.75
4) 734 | 20.97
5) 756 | 9.012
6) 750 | 8.816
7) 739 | 19.47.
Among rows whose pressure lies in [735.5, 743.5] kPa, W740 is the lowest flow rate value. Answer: 16.24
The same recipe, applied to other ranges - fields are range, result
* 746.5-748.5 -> 10.57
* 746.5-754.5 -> 8.74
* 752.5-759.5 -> 8.34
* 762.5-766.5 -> 8.652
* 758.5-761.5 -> 7.673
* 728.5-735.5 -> 20.35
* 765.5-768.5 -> 14.47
